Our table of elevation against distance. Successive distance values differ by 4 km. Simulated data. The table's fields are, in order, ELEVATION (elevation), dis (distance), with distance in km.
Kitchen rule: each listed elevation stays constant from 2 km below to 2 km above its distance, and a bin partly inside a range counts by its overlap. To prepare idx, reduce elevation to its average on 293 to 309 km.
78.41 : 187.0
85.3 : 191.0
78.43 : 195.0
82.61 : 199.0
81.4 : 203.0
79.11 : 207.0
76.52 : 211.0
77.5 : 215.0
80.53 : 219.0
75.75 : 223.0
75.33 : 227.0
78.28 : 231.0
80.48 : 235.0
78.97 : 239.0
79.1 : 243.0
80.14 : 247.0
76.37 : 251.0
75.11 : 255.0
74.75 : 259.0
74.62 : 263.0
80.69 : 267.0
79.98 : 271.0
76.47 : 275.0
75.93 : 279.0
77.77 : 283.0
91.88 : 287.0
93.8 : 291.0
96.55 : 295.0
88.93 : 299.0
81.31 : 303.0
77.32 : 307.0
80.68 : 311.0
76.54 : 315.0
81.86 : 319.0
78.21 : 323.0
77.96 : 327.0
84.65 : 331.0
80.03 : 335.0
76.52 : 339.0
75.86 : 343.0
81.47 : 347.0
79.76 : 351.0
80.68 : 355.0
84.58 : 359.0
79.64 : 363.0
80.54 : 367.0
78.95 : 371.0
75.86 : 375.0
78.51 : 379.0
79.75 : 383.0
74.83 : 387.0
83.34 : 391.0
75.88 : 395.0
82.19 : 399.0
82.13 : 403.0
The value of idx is 86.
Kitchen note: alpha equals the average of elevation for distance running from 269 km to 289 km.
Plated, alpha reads 80.4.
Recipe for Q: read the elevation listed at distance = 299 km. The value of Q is 88.93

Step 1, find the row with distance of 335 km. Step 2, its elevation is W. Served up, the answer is 80.03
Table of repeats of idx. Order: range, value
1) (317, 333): 80.7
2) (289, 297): 95.2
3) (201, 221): 79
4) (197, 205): 82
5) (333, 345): 77.5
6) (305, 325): 78.9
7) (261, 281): 77.5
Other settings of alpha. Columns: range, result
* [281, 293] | 87.8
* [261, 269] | 77.7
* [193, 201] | 80.5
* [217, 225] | 78.1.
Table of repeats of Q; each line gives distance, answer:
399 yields 82.19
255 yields 75.11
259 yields 74.75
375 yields 75.86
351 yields 79.76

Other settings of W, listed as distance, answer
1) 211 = 76.52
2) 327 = 77.96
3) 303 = 81.31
